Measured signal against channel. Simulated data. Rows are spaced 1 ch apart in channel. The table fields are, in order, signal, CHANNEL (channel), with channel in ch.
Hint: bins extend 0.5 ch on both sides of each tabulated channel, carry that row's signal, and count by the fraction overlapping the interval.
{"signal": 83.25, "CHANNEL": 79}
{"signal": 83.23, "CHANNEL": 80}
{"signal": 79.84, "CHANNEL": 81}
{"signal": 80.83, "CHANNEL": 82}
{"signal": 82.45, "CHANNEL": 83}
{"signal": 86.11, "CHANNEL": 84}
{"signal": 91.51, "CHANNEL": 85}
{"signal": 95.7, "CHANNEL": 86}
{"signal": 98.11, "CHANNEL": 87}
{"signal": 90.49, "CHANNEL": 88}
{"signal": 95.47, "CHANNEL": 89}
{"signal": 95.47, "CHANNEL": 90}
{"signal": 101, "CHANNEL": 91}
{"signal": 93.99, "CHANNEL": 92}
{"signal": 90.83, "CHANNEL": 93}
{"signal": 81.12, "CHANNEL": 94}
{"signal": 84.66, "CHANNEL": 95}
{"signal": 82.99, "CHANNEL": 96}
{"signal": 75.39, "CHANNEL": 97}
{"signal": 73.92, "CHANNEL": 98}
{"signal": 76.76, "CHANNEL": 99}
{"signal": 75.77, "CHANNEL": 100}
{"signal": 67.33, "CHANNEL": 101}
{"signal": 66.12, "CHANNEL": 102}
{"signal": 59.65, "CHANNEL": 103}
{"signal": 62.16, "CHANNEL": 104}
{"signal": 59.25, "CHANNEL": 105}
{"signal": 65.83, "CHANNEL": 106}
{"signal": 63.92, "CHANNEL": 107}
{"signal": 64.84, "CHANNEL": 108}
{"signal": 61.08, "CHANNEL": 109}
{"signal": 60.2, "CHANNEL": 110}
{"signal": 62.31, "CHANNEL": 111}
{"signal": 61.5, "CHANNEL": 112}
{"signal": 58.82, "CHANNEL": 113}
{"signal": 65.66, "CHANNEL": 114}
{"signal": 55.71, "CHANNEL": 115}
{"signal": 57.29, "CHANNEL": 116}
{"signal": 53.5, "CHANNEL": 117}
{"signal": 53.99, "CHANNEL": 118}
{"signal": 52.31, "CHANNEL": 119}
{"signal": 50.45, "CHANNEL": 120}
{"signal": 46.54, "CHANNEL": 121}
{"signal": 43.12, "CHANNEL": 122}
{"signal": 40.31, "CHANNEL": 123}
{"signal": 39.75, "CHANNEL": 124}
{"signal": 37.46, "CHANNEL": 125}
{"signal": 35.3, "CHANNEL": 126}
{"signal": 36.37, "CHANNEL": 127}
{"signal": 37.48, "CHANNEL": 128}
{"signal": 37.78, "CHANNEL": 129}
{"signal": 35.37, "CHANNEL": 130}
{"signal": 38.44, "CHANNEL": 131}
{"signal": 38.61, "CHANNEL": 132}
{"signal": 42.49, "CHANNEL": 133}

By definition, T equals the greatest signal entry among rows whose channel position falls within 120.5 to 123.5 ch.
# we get 46.54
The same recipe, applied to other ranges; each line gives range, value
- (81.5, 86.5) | 95.7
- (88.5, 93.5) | 101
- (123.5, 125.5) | 39.75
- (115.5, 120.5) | 57.29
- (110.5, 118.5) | 65.66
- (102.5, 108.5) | 65.83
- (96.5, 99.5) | 76.76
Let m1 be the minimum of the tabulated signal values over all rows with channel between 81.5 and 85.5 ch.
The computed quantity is 80.83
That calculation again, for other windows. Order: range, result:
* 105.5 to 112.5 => 60.2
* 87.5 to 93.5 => 90.49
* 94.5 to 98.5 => 73.92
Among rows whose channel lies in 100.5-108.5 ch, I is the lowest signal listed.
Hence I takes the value 59.25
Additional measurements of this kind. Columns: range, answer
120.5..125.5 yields 37.46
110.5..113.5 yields 58.82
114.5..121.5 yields 46.54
